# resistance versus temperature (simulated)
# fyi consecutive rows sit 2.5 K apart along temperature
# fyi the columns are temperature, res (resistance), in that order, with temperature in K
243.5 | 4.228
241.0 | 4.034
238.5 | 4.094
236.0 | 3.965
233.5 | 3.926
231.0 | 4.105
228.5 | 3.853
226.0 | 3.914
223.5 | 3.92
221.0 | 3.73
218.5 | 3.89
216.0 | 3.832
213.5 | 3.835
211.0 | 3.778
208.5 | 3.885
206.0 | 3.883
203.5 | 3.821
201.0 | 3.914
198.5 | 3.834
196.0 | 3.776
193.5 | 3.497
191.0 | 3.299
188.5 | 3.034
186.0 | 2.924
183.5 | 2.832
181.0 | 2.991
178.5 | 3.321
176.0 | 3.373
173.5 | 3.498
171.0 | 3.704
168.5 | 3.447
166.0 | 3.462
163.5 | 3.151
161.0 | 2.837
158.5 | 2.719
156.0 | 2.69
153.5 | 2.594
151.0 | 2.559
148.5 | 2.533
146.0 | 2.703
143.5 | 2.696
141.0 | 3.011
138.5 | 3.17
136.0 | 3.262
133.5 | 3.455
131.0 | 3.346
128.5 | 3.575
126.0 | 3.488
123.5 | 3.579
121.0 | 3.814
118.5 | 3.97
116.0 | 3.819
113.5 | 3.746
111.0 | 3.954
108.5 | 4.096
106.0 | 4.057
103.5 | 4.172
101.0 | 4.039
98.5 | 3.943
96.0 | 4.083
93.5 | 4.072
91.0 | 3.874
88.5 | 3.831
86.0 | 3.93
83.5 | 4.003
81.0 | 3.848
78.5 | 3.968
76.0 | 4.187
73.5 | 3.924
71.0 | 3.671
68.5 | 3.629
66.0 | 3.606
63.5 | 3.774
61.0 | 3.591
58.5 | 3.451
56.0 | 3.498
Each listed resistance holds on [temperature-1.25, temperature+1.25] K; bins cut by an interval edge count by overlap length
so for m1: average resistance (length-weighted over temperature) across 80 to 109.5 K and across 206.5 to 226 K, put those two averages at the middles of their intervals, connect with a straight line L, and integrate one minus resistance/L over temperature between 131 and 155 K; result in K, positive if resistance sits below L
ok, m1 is 6.3 K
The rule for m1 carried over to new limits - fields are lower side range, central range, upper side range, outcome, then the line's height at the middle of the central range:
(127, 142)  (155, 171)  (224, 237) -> 1.8 K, 3.5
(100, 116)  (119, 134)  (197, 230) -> 1.5 K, 3.97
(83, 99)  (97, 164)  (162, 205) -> 6.5 K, 3.72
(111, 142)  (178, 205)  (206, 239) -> 2.8 K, 3.78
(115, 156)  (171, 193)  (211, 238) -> 2.2 K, 3.57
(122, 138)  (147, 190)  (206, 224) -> 6.9 K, 3.62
